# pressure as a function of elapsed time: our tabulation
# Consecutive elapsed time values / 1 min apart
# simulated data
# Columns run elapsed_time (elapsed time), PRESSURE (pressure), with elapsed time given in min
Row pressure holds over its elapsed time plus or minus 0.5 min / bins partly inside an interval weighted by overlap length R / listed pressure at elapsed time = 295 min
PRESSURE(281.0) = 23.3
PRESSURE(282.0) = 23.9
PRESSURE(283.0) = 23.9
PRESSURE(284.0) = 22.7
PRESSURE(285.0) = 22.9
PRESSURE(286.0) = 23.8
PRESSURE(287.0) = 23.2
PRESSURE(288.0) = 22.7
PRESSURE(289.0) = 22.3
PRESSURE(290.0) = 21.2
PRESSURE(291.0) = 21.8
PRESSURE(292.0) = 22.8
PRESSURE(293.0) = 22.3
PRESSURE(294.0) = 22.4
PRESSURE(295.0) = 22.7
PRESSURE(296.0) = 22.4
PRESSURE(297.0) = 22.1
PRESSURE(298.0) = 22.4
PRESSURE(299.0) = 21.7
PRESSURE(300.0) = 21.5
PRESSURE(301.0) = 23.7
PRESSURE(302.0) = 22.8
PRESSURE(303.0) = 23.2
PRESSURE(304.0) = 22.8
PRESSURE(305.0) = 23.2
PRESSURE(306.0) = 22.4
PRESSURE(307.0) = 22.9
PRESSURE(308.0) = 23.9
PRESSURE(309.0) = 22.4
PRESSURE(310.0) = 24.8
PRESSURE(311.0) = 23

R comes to 22.7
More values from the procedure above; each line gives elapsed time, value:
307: 22.9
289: 22.3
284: 22.7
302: 22.8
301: 23.7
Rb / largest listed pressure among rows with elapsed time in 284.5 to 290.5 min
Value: 23.8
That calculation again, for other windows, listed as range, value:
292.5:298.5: 22.7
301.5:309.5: 23.9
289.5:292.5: 22.8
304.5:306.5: 23.2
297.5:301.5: 23.7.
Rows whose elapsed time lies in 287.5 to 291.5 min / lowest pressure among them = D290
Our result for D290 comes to 21.2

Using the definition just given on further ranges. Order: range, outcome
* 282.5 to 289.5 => 22.3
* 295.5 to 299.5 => 21.7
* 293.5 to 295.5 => 22.4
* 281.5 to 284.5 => 22.7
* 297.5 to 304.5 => 21.5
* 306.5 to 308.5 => 22.9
